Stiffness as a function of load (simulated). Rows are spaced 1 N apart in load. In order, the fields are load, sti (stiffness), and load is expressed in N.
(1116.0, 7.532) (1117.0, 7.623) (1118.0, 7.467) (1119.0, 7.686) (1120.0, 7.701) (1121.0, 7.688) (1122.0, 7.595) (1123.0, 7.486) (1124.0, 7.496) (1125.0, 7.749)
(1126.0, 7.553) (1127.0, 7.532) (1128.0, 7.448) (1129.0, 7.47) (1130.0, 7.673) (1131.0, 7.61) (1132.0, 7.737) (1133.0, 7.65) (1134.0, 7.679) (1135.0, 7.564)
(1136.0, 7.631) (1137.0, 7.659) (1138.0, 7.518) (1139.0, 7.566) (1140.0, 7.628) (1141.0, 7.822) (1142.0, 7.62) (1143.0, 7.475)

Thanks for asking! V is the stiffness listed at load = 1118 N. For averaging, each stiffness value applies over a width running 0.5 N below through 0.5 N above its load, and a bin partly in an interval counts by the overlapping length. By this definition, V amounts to 7.467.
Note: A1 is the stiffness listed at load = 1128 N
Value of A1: 7.448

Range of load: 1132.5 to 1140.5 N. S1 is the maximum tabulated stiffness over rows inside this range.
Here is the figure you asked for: 7.679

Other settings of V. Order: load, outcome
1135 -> 7.564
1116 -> 7.532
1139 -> 7.566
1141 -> 7.822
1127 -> 7.532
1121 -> 7.688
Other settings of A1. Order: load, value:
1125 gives 7.749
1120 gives 7.701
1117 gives 7.623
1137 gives 7.659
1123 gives 7.486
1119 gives 7.686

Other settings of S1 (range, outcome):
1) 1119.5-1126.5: 7.749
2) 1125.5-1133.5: 7.737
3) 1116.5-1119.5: 7.686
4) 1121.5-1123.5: 7.595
